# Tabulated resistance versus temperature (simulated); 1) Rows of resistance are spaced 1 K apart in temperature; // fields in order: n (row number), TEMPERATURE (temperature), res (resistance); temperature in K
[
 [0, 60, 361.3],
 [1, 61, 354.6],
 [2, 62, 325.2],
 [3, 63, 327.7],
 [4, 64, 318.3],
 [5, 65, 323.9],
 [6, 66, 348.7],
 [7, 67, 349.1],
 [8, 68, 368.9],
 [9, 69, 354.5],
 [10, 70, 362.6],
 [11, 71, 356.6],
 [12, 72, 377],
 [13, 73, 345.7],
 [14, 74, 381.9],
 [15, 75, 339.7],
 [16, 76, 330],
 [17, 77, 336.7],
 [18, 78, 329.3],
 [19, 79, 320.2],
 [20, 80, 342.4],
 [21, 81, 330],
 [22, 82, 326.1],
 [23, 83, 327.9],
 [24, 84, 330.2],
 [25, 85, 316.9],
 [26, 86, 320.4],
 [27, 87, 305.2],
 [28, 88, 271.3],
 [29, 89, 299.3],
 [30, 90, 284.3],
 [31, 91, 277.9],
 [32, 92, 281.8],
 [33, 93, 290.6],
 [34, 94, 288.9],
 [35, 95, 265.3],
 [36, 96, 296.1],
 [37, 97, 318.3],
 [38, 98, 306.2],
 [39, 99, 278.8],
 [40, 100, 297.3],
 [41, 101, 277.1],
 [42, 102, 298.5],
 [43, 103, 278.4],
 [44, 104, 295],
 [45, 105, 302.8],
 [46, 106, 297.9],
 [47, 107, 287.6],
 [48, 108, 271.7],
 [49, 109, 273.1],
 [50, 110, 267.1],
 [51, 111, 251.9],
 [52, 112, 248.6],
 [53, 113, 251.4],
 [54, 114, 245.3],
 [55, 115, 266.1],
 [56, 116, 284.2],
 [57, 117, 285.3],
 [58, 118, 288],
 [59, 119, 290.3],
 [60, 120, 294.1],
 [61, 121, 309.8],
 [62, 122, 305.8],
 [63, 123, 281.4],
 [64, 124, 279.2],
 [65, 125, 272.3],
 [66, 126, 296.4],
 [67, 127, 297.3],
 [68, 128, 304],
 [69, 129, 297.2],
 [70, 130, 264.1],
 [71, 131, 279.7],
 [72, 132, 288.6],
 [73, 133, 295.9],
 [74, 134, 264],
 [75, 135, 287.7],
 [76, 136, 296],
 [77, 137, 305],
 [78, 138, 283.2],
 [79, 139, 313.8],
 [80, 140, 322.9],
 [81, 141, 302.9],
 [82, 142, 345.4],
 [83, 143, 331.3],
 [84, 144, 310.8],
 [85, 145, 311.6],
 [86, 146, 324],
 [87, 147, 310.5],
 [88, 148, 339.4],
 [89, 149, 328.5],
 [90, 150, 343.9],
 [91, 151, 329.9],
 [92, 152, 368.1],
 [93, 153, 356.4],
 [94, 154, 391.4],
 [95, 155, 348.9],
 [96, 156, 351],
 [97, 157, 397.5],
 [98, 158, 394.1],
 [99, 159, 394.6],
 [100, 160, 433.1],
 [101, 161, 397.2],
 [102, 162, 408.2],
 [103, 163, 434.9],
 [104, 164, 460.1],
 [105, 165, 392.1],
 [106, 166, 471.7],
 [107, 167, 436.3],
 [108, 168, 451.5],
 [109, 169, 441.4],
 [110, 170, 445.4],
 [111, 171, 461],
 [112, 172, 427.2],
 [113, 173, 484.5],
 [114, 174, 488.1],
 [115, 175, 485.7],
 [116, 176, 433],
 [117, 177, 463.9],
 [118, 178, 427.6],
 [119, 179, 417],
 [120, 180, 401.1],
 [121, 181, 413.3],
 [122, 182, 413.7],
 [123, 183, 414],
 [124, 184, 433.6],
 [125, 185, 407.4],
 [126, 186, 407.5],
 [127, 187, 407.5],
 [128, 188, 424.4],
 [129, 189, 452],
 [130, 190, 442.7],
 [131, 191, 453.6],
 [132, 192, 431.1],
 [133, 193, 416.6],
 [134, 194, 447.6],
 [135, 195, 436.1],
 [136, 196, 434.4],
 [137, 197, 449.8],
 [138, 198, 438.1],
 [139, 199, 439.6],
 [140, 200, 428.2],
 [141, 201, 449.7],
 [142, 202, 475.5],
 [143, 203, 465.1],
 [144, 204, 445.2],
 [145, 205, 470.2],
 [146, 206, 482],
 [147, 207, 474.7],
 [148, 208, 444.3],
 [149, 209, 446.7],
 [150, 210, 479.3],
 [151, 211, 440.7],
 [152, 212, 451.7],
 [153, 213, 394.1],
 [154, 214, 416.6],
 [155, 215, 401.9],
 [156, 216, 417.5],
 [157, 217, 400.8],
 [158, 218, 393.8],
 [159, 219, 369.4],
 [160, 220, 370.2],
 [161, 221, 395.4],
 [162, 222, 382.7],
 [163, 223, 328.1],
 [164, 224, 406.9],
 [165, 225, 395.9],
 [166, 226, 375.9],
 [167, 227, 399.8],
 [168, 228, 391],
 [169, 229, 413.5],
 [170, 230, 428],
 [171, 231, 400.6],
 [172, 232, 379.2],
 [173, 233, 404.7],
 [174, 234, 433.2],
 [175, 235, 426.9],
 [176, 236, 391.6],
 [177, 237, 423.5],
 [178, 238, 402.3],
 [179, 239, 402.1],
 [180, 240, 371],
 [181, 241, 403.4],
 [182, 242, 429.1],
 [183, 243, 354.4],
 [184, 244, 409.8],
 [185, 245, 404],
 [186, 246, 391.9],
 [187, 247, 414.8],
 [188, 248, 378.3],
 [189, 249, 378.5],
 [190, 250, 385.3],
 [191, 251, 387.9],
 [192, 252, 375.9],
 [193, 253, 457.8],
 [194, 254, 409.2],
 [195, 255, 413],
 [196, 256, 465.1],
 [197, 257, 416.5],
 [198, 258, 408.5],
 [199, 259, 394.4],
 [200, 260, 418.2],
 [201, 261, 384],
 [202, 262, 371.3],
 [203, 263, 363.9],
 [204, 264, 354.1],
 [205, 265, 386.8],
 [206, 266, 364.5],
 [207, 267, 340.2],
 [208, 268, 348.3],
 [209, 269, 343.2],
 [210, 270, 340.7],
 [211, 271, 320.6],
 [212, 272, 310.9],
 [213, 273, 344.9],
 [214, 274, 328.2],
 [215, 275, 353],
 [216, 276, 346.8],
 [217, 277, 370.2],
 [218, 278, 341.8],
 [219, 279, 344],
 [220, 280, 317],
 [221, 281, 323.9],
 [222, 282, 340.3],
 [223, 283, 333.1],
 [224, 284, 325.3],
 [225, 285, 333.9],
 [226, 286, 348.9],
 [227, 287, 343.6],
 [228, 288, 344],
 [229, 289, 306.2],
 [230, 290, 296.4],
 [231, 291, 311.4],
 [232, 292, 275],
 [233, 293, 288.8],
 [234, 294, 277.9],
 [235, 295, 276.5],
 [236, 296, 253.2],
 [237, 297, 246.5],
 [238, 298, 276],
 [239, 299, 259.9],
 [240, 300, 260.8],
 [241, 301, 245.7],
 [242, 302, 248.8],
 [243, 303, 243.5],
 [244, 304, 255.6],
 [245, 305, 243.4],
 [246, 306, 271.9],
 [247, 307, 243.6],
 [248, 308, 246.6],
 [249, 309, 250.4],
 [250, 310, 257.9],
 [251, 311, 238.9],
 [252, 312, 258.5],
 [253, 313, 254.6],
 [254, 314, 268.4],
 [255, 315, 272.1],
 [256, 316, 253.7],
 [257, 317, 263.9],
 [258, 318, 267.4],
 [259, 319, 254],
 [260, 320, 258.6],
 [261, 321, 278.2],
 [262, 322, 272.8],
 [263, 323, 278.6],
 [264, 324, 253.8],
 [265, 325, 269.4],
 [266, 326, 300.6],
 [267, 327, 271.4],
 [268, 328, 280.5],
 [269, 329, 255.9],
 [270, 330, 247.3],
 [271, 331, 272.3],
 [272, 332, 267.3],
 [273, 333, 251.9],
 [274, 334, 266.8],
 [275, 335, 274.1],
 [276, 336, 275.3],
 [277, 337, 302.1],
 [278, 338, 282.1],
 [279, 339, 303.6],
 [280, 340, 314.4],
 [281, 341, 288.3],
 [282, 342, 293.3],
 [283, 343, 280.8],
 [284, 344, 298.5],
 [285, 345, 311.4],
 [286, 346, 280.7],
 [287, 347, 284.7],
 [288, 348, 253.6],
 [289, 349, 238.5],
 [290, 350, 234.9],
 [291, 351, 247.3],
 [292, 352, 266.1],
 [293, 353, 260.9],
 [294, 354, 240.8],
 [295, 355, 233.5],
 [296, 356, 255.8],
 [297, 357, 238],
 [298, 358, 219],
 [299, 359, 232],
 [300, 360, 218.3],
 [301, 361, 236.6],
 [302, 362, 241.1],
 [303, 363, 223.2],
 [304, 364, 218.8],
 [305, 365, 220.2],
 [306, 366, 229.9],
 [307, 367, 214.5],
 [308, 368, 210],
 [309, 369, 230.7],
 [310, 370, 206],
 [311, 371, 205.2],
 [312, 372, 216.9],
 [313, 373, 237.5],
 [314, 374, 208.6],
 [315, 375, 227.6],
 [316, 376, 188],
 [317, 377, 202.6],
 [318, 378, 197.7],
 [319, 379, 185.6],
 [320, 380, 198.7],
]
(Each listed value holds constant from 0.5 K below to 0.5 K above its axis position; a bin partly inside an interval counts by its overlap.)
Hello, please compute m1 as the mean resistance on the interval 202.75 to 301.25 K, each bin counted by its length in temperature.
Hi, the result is 374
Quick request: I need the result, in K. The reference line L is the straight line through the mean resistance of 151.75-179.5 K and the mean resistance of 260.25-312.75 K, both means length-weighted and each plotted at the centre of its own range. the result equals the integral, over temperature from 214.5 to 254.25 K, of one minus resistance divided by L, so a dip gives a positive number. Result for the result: -4.4 K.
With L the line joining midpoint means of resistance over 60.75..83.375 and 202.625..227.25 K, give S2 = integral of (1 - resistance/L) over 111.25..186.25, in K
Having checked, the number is 5.9 K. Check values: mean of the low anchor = 342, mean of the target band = 355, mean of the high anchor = 418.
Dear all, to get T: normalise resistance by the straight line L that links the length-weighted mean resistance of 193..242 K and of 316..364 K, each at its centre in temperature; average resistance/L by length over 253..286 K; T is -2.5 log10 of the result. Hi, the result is -0.03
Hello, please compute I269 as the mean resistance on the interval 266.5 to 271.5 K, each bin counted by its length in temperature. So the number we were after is 339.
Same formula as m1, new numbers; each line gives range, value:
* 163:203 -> 439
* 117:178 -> 355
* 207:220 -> 421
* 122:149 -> 301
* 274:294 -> 327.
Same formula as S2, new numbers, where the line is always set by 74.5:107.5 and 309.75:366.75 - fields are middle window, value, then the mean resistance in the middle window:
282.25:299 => -1.97 K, 302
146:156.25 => -1.80 K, 346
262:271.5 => -2.72 K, 352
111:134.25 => 1.34 K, 282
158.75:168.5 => -4.58 K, 429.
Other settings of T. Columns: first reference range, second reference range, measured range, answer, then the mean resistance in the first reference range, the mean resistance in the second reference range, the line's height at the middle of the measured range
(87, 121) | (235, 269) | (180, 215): -0.235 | 283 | 394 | 353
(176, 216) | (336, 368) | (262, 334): 0.091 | 437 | 256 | 319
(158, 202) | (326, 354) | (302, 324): 0.166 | 435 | 274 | 301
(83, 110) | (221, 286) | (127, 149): 0.041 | 293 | 379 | 316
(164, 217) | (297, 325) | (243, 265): -0.158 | 440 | 258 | 344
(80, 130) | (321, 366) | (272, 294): -0.212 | 290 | 262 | 270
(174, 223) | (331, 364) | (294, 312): 0.222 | 431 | 262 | 313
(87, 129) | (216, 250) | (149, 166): -0.180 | 285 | 396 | 329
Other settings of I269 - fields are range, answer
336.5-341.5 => 298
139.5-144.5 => 323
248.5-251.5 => 384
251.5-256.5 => 424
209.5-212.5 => 457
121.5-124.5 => 289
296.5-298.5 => 261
